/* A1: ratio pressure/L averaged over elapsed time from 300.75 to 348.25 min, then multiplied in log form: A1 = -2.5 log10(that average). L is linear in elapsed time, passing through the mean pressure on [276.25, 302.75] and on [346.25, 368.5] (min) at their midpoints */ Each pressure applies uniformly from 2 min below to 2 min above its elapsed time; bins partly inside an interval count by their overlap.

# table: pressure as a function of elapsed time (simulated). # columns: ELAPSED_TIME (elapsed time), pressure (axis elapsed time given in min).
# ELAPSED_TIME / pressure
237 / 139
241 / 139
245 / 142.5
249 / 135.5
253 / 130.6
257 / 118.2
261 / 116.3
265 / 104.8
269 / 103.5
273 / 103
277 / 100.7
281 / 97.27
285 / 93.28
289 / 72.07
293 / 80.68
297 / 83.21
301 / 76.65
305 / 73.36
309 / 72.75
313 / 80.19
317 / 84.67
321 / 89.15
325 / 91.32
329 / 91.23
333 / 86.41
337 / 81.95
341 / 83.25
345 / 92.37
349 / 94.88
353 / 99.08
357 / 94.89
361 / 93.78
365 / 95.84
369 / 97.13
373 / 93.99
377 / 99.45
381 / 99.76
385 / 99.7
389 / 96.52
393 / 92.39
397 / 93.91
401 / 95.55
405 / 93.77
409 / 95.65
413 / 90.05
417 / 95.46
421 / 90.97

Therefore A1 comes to 0.08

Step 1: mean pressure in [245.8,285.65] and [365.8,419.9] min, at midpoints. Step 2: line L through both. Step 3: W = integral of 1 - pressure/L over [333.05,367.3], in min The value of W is 3.1 min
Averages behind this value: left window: 112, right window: 95.6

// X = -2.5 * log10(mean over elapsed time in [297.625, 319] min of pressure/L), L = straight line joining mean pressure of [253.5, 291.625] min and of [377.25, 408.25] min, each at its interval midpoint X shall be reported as 0.27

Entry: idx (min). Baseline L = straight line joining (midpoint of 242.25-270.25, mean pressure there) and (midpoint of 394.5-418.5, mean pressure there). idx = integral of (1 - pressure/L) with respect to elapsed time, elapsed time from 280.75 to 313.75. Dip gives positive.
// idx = 10.0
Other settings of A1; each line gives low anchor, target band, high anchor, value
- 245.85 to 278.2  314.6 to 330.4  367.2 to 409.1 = 0.19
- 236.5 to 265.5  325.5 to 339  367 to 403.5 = 0.25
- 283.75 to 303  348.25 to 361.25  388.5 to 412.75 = -0.09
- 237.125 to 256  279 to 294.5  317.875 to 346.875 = 0.30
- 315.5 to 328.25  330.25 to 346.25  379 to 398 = 0.06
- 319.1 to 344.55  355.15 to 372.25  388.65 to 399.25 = -0.05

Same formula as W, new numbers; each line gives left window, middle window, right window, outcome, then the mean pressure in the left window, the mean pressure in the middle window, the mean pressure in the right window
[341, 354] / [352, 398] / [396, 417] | -1.36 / 93.3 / 96.4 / 93.9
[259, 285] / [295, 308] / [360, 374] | 3.04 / 103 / 77.4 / 95.4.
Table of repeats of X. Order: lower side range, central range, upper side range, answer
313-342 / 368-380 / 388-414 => -0.067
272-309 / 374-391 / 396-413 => -0.069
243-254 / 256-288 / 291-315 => 0.082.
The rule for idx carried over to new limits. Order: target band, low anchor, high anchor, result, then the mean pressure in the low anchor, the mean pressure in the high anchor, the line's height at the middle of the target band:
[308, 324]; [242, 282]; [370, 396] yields 3.7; 116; 96.9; 108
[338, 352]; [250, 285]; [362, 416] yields 1.4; 109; 95.6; 101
